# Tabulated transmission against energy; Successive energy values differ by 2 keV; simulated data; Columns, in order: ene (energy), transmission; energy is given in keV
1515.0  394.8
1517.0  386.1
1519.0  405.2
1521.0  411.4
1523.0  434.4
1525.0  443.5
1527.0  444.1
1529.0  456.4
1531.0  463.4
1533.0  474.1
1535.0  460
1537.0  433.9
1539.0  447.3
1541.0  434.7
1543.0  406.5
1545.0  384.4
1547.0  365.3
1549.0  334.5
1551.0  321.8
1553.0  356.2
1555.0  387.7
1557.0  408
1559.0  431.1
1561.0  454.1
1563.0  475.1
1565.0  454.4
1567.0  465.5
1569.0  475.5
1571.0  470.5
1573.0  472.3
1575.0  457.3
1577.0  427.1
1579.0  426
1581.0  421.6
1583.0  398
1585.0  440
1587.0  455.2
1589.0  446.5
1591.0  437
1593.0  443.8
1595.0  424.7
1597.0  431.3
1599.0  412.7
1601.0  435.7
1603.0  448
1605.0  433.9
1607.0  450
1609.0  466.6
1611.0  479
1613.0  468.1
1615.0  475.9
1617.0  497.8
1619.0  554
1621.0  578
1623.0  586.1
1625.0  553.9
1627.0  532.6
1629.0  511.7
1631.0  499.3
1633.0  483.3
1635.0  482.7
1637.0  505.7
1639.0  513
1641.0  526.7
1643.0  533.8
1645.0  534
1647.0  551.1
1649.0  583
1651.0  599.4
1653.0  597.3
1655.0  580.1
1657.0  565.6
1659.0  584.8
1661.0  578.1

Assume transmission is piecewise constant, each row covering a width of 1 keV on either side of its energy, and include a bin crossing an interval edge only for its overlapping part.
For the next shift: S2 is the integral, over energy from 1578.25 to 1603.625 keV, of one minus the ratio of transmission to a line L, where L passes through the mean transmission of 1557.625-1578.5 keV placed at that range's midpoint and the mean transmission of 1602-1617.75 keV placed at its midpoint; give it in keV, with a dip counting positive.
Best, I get 1.58 keV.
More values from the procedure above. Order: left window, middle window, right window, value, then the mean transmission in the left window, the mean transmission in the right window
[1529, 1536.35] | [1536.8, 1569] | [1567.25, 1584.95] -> 3.0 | 463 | 444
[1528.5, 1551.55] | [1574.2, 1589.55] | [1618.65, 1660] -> 1.2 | 416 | 545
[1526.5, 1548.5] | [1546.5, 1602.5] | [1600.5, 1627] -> 4.4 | 431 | 497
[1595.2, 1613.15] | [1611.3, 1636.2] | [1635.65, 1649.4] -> -1.4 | 445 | 532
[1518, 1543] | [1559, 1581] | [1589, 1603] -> -0.9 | 441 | 433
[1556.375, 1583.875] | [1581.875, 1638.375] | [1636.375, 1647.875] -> 1.8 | 446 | 528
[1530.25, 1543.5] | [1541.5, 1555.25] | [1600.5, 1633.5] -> 2.7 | 447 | 498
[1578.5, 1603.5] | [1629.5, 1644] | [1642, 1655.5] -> 0.9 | 432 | 568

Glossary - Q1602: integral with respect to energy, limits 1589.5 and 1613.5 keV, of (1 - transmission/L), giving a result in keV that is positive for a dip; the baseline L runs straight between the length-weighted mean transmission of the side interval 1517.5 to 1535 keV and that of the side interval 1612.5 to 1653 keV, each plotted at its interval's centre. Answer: 2.9 keV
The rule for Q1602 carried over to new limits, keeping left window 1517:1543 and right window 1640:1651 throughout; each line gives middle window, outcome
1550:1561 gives 1.8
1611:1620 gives 0.4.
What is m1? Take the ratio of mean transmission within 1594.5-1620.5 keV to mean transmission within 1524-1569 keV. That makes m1 1.09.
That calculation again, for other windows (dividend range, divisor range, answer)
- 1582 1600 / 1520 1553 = 1.03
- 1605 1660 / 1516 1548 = 1.23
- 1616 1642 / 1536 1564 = 1.30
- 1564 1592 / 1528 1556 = 1.09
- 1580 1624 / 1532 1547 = 1.08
